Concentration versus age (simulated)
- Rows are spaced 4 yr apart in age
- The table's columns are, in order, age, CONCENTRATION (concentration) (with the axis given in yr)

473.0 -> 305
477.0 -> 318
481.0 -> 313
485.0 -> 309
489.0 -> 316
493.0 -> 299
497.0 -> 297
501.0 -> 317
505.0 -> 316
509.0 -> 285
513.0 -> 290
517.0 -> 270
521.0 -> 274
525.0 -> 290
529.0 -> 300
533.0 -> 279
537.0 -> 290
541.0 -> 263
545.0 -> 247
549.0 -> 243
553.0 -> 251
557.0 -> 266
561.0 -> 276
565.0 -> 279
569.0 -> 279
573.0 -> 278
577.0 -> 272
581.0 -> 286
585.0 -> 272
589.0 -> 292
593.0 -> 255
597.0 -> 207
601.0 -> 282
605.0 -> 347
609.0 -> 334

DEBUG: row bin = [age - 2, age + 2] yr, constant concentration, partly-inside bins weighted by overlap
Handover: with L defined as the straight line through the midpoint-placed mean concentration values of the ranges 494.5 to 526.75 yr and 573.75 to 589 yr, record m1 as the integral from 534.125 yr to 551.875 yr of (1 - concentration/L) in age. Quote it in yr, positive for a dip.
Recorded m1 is 1.6 yr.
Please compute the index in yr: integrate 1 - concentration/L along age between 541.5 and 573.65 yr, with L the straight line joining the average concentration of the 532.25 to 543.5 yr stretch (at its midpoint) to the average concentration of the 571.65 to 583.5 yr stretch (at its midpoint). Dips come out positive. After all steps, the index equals 1.5 yr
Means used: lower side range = 276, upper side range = 278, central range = 264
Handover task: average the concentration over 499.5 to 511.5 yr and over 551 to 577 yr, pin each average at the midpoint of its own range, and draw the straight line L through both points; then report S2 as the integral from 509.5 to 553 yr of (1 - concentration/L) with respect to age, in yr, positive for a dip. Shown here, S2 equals 2.5 yr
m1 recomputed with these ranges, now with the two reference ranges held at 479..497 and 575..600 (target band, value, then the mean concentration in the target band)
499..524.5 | 0.5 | 292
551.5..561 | 0.5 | 263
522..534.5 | 0.1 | 289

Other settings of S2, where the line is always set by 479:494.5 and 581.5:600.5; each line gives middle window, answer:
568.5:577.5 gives -0.2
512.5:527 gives 0.7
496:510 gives -0.2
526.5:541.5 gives 0.1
